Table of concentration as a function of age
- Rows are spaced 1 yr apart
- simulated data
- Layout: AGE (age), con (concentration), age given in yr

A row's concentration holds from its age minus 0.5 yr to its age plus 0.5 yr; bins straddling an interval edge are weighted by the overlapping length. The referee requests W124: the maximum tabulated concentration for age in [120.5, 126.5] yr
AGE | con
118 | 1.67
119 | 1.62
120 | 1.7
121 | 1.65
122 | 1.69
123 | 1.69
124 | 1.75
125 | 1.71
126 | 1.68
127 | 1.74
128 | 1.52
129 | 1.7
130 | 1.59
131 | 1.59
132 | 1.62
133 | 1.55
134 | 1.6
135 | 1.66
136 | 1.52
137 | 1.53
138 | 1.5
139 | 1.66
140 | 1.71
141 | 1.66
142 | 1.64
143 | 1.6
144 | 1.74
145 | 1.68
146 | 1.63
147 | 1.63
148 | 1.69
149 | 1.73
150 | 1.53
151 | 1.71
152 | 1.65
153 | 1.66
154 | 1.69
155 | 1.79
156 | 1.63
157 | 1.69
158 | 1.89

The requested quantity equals 1.75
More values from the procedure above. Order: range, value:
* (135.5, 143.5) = 1.71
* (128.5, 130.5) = 1.7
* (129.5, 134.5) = 1.62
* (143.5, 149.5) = 1.74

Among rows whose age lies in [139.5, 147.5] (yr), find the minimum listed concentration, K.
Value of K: 1.6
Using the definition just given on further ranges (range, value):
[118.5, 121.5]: 1.62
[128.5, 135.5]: 1.55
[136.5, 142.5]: 1.5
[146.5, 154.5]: 1.53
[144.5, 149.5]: 1.63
